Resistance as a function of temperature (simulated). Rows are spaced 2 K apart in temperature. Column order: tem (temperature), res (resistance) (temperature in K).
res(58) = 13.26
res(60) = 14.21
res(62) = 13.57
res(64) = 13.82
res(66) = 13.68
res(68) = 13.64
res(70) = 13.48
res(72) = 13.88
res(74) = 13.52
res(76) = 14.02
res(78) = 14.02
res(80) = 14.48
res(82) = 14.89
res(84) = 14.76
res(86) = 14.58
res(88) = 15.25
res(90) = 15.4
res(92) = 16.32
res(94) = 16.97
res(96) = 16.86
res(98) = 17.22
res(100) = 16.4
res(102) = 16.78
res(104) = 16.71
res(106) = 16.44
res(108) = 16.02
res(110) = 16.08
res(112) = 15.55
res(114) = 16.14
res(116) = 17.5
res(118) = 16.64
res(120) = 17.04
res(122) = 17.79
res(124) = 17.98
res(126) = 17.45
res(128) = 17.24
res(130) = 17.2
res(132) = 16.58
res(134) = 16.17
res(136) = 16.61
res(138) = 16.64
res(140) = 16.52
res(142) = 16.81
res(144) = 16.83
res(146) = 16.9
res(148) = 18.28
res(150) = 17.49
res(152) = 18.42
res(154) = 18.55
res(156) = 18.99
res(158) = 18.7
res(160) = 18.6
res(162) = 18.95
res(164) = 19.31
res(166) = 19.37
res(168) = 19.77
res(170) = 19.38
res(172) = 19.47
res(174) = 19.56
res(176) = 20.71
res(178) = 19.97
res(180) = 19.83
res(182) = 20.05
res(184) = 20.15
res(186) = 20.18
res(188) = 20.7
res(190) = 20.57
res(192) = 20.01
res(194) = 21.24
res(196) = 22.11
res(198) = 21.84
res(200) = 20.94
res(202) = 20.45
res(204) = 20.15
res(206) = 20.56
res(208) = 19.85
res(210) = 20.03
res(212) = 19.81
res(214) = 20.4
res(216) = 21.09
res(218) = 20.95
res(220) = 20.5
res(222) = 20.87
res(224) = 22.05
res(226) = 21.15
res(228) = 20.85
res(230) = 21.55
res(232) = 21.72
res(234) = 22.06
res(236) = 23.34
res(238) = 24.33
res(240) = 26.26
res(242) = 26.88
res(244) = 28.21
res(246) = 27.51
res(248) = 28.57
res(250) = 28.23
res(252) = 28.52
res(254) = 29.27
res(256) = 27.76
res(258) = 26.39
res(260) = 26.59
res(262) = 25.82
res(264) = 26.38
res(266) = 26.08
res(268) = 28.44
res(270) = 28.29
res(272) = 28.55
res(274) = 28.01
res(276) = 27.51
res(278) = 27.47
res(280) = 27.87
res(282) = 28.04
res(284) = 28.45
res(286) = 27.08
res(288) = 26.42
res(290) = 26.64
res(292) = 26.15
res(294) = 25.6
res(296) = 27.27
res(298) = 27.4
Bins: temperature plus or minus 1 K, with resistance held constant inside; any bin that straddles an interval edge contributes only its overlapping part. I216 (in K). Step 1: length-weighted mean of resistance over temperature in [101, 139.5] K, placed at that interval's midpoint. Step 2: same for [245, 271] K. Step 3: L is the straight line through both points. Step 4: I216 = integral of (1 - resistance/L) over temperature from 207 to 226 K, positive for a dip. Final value 2.85 K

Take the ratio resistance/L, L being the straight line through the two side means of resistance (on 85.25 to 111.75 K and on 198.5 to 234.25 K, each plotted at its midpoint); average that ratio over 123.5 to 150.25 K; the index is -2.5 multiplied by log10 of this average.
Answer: 0.04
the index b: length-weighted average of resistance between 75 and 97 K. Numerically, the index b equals 15.2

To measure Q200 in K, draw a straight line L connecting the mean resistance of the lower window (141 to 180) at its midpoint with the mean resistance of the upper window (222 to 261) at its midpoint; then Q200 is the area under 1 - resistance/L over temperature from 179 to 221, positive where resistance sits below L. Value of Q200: 2.6 K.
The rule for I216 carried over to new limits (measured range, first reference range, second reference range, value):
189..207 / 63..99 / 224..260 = 1.29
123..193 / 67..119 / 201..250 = 1.58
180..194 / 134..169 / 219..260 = 0.30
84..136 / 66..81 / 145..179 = -1.96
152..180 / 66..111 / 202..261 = 0.68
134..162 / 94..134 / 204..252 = 1.53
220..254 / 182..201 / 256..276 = 0.37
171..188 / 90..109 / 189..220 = -0.30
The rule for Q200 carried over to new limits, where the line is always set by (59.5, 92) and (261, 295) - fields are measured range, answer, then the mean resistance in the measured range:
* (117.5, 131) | 0.01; 17.4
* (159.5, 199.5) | 1.52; 20.1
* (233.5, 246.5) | -0.40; 25.6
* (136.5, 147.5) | 1.01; 16.8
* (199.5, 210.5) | 1.09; 20.3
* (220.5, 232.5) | 1.31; 21.3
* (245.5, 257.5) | -1.29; 28.3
